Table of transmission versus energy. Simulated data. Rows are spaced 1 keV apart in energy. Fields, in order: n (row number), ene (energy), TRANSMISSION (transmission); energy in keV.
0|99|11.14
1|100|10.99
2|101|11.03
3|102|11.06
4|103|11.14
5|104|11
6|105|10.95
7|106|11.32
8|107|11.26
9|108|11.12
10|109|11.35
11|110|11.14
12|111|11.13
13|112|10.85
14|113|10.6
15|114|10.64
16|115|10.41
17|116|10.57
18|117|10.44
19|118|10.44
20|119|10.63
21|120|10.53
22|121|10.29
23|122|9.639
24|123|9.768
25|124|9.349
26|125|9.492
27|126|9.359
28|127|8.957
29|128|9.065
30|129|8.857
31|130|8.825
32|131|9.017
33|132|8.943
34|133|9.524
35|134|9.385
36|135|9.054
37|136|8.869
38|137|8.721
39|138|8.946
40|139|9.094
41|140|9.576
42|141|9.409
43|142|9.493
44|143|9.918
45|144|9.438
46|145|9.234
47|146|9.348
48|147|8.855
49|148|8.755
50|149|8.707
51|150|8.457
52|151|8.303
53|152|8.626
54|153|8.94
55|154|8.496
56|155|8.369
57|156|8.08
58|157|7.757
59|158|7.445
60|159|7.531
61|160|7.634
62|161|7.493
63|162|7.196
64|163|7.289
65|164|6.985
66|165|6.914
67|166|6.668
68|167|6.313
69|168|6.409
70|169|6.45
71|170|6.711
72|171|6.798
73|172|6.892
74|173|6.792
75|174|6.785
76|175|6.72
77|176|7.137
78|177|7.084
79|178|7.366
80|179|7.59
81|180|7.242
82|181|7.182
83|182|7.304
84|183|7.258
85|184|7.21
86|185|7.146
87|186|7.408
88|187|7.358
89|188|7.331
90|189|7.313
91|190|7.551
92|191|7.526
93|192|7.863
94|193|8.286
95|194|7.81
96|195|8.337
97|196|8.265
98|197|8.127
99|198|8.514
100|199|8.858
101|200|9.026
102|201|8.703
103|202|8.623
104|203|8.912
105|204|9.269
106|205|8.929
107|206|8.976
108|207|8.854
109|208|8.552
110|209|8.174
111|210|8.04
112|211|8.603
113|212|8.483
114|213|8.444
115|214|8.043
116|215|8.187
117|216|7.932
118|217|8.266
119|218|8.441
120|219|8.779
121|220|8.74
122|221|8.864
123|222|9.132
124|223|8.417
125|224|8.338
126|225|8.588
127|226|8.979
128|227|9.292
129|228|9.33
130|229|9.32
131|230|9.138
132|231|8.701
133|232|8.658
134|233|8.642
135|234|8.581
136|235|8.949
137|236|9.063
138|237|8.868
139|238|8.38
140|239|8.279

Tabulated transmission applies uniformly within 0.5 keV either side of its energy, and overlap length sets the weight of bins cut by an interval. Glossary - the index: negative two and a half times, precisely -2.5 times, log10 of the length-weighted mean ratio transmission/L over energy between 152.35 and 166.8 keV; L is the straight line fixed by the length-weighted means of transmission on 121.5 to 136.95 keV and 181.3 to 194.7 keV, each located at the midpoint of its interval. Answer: 0.10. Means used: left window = 9.19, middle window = 7.61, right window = 7.5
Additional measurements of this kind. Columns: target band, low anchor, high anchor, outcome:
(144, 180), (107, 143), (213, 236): 0.23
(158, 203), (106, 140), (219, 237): 0.24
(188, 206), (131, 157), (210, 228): 0.04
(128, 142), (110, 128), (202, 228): 0.09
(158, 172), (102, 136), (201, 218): 0.32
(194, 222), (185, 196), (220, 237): -0.04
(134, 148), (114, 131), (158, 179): -0.07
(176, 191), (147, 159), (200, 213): 0.17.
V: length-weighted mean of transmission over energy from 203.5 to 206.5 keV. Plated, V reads 9.06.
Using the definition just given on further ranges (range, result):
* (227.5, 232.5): 9.03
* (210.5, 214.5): 8.39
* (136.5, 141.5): 9.15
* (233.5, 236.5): 8.86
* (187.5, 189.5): 7.32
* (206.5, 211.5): 8.44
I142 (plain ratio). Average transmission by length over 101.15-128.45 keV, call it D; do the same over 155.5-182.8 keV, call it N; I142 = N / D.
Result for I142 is 0.68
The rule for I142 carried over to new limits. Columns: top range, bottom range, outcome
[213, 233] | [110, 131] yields 0.87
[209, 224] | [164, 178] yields 1.25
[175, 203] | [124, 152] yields 0.85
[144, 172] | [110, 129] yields 0.77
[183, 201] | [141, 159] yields 0.91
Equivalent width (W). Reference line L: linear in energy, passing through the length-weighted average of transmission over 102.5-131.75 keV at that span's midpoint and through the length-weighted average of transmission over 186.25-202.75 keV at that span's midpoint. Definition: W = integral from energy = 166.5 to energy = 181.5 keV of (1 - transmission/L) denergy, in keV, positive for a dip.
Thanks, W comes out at 3.1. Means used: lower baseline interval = 10.3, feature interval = 6.9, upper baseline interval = 8.1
